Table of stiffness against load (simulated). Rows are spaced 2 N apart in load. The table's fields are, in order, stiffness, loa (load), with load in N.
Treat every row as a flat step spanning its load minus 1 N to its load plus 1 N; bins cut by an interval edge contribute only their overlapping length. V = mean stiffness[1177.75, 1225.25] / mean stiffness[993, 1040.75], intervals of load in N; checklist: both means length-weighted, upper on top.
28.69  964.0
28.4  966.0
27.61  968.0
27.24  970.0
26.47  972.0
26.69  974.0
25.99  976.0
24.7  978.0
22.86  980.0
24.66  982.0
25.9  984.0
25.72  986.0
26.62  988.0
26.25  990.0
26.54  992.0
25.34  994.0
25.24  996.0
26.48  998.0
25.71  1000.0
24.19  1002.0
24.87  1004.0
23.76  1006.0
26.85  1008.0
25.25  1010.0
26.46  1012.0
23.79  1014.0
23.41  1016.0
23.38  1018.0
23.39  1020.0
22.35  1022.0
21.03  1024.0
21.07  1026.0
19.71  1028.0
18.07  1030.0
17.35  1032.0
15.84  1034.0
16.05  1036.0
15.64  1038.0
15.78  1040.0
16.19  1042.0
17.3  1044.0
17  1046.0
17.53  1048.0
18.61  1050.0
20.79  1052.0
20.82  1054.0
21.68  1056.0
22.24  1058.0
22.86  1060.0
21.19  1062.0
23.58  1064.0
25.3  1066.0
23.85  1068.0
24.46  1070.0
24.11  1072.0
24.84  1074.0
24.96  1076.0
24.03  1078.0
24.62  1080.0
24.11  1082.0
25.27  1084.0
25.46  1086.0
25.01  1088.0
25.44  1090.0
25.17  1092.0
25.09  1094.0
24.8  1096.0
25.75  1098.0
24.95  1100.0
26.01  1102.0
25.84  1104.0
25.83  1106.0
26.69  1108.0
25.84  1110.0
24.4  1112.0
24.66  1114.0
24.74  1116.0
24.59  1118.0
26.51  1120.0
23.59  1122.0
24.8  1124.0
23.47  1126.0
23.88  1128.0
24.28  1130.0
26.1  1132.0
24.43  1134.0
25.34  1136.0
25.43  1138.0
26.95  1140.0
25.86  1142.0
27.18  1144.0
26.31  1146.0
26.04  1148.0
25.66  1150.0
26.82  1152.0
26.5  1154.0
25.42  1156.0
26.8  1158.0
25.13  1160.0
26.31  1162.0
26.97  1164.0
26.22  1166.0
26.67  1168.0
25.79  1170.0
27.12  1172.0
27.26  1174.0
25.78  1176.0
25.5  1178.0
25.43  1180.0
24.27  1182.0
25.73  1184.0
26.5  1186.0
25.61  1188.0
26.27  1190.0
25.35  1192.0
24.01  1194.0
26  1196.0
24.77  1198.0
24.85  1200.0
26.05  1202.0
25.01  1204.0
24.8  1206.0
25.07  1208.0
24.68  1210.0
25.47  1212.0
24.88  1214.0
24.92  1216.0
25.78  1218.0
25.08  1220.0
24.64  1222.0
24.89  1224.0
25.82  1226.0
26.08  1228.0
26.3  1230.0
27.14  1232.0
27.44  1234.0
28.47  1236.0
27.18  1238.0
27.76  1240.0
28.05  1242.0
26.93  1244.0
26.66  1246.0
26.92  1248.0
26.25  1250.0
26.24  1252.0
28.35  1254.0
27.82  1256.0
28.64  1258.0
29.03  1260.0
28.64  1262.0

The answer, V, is 1.14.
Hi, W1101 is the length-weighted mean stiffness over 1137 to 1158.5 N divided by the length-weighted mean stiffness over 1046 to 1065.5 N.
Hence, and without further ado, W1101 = 1.25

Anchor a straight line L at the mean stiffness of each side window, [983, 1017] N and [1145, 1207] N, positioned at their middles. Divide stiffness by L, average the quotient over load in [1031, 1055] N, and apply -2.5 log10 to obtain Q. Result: 0.42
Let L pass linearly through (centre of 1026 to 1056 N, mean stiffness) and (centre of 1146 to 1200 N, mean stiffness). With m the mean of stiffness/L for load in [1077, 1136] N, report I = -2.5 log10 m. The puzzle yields -0.149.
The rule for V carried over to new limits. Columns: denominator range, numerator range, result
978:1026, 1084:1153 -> 1.03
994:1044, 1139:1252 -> 1.20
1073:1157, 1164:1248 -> 1.02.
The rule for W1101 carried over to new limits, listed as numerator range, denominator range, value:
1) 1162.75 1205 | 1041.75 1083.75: 1.17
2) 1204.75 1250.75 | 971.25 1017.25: 1.03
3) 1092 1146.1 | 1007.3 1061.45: 1.24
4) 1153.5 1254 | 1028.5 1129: 1.14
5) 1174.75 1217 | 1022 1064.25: 1.33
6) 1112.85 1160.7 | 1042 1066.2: 1.25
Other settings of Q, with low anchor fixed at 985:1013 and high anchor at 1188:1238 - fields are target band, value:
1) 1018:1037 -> 0.29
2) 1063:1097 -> 0.04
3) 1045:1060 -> 0.27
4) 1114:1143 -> 0.03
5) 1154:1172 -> -0.03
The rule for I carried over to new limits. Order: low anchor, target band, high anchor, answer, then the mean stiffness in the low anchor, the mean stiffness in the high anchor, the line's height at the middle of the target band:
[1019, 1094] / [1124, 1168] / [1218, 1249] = -0.074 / 21.5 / 26.6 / 24.1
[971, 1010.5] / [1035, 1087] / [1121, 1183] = 0.191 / 25.5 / 25.7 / 25.6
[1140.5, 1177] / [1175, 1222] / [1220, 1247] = 0.051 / 26.3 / 26.7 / 26.5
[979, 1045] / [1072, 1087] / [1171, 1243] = -0.047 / 22.5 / 25.8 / 23.7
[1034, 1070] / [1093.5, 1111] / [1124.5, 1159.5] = -0.115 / 19.8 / 25.7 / 23.1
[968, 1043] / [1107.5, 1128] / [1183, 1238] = -0.013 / 23.2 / 25.6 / 24.5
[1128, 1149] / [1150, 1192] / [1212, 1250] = -0.006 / 25.7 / 26.4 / 25.9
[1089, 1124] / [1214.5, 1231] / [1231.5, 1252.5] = 0.063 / 25.3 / 27.2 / 26.9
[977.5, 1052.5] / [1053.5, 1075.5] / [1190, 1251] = -0.010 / 22.1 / 25.9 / 23.1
